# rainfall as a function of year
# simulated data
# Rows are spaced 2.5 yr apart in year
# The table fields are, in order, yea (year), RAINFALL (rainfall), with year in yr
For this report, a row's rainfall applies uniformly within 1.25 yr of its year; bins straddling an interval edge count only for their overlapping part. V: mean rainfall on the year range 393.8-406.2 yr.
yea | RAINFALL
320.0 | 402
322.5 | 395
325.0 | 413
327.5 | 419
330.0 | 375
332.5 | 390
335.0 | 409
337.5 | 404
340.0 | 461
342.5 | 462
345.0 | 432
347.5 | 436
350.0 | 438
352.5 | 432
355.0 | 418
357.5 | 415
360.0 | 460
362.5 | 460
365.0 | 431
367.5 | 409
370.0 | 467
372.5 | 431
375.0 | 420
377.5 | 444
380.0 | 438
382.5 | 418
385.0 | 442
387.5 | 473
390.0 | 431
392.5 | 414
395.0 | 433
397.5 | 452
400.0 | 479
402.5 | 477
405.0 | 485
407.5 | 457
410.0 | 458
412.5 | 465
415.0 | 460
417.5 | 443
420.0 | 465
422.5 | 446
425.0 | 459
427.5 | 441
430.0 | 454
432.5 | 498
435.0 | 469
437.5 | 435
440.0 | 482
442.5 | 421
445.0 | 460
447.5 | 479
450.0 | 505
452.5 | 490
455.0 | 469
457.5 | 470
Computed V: 465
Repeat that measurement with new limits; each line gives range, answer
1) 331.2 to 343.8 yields 425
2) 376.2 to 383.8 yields 433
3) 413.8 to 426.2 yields 455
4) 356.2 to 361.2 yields 437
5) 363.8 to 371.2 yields 435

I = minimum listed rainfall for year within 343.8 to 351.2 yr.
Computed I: 432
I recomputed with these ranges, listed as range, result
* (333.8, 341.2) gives 404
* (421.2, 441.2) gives 435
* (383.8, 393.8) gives 414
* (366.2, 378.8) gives 409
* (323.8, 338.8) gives 375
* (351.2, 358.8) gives 415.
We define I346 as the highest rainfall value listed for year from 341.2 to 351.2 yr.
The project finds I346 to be 462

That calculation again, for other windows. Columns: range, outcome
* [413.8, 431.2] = 465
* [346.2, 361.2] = 460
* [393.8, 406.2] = 485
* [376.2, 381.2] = 444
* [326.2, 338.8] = 419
